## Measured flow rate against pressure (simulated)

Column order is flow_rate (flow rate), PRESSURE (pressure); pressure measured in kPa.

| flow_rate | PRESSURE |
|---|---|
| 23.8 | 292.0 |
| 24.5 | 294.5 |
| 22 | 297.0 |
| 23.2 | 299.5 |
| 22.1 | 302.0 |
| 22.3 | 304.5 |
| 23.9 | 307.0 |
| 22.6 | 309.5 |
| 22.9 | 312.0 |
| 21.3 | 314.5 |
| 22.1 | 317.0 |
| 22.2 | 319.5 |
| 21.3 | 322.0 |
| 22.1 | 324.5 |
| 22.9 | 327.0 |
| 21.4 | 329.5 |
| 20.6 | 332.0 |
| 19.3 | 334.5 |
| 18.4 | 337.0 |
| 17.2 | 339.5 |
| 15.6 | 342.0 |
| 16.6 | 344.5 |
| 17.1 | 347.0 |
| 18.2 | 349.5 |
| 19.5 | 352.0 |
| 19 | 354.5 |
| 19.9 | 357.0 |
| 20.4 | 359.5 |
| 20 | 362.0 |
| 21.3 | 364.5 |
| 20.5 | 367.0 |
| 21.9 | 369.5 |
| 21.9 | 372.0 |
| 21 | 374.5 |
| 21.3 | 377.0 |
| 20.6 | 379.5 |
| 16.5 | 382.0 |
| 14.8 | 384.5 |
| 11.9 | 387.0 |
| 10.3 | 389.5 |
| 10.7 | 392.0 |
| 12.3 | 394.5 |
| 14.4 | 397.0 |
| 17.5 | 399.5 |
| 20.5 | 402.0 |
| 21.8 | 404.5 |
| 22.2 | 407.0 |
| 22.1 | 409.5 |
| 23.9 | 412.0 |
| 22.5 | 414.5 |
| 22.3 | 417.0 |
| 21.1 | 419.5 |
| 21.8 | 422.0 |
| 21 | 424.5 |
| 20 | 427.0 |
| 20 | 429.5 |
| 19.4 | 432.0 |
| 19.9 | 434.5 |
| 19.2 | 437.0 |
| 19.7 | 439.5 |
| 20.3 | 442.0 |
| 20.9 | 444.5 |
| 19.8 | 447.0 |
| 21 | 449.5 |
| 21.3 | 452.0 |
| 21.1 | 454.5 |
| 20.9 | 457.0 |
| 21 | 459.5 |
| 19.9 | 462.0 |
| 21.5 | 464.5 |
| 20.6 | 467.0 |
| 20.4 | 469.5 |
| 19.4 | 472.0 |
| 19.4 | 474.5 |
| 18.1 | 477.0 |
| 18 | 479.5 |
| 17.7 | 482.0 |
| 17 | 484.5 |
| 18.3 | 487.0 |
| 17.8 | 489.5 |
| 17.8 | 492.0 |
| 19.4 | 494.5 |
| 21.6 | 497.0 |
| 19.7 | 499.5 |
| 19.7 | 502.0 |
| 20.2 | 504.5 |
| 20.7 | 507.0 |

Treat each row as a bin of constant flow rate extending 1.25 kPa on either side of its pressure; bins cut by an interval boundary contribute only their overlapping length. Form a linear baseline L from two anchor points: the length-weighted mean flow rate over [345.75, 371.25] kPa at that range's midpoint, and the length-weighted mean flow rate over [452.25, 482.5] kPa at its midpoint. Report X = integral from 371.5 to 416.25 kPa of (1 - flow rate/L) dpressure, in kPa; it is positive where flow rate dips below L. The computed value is 4.0 kPa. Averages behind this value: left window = 19.8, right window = 19.9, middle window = 18.1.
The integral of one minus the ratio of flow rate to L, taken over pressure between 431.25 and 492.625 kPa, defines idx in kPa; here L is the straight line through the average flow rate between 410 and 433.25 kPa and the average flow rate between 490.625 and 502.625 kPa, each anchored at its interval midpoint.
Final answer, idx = 2.4 kPa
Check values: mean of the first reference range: 21.4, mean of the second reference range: 19.6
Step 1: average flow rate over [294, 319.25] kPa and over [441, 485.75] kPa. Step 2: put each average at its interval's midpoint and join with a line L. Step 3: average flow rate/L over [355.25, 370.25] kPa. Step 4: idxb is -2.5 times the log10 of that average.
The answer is 0.06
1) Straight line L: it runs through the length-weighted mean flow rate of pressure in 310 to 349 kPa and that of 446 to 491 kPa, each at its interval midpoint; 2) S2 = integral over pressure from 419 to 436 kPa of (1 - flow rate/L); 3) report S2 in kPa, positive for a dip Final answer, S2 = -0.6 kPa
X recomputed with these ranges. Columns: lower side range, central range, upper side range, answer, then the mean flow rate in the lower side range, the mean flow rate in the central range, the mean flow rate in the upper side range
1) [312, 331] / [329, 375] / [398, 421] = 5.01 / 21.9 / 19.4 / 21.5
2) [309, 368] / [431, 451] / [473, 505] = -0.88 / 20.1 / 20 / 18.8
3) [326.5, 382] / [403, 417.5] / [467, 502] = -2.34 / 19.6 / 22.4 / 18.9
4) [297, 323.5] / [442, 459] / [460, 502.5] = -0.88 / 22.4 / 20.8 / 19.2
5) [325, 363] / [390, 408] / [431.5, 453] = 2.76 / 19.1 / 16.7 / 20.2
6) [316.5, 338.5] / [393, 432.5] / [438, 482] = 0.62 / 21.1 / 20.1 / 20.1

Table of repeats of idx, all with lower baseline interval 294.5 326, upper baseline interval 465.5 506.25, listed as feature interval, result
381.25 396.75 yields 6.1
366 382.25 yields 0.3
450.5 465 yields -1.0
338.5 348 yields 2.3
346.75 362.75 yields 1.7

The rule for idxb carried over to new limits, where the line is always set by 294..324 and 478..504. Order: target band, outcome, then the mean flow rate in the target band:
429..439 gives 0.017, 19.6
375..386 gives 0.148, 18.3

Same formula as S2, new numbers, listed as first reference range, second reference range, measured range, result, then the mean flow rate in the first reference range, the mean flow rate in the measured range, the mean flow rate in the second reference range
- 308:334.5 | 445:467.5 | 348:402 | 9.00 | 21.8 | 17.9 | 20.8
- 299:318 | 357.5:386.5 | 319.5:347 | 2.50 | 22.5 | 19.6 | 19.8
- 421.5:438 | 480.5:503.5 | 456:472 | -1.01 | 20.1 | 20.6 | 18.8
